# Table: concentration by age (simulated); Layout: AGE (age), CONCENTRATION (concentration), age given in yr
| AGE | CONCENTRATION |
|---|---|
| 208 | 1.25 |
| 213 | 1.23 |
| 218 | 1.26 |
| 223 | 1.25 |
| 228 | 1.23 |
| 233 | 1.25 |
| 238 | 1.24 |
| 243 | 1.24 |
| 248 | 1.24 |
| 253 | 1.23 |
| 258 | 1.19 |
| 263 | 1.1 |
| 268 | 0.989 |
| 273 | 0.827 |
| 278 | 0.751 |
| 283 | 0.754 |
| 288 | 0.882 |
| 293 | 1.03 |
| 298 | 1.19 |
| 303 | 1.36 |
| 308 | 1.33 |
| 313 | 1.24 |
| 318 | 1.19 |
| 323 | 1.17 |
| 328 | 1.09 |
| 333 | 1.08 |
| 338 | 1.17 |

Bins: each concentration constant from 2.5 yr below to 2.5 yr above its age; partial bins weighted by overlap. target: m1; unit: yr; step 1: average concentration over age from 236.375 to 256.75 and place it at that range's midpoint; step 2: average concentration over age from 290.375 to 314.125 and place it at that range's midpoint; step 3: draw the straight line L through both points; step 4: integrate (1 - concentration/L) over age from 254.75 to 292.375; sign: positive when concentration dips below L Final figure 8.9 yr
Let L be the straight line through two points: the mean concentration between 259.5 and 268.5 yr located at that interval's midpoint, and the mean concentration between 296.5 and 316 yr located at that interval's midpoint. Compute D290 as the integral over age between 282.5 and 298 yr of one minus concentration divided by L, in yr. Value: 3.2 yr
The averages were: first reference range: 1.07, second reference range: 1.28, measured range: 0.955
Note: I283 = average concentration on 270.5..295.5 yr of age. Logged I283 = 0.849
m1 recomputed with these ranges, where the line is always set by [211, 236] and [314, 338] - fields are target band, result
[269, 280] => 3.5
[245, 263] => 0.2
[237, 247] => -0.1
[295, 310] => -1.5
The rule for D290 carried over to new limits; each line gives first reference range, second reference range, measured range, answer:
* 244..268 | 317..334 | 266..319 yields 4.8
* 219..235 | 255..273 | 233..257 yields -1.7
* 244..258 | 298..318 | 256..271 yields 1.9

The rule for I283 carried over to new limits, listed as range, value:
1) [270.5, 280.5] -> 0.789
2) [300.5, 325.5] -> 1.26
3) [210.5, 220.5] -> 1.24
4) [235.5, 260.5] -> 1.23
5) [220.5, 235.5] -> 1.24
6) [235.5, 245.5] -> 1.24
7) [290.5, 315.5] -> 1.23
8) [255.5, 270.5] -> 1.09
